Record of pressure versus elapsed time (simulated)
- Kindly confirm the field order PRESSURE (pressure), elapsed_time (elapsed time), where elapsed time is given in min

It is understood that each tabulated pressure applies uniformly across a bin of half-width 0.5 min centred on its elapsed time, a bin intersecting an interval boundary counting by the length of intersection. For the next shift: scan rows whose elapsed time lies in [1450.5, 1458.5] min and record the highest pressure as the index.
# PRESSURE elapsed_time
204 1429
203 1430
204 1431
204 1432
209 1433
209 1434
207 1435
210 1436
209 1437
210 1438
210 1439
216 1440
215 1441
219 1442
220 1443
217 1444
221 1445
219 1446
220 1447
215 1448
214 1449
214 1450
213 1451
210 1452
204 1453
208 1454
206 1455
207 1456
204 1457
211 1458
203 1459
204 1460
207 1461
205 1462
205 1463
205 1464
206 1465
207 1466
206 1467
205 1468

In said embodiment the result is 213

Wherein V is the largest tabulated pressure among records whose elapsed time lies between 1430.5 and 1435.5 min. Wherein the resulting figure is 209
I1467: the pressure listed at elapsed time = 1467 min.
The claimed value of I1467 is 206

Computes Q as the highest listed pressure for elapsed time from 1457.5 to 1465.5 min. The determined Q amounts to 211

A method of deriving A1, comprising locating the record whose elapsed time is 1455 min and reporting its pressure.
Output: 206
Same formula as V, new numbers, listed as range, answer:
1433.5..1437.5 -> 210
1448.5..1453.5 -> 214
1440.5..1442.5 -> 219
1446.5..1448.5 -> 220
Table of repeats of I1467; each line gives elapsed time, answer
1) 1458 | 211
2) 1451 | 213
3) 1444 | 217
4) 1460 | 204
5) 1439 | 210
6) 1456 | 207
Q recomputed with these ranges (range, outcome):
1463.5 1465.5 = 206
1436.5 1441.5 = 216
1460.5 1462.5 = 207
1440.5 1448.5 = 221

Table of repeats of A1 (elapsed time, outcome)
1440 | 216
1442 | 219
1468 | 205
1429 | 204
